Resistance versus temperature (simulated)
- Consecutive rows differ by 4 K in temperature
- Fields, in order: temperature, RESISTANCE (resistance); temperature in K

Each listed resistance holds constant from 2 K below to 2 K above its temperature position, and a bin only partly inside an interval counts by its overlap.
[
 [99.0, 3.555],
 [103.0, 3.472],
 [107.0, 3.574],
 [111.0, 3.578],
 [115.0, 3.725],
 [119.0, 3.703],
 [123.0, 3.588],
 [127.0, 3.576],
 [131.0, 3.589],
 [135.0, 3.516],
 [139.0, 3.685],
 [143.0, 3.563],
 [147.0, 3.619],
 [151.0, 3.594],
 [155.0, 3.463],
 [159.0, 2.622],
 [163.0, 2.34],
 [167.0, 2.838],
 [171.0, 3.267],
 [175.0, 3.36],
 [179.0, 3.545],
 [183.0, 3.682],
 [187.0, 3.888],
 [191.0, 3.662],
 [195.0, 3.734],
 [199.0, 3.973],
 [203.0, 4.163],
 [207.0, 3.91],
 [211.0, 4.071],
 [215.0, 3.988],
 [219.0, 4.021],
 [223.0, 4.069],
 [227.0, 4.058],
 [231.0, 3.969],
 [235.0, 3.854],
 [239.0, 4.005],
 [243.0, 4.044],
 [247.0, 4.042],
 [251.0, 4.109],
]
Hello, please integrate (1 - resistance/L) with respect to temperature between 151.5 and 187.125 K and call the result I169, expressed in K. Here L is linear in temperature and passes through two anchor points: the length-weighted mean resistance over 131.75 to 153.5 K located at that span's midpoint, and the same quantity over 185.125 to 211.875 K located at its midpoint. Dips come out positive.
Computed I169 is 5.2 K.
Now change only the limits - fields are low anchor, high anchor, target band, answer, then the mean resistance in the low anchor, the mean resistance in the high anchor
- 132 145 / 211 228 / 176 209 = 0.7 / 3.59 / 4.04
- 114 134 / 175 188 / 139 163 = 2.1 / 3.63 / 3.64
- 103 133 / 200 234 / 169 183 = 1.5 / 3.61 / 4.02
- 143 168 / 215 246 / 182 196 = -0.9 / 3.13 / 4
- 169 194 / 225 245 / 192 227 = -1.8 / 3.57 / 3.99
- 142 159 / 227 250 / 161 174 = 2.6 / 3.45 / 3.99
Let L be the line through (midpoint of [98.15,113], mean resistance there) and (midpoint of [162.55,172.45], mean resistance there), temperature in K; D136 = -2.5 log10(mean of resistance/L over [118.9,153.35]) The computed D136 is -0.125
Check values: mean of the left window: 3.54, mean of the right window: 2.86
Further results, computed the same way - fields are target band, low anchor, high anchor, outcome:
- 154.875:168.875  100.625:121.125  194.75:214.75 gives 0.364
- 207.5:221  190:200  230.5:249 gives -0.040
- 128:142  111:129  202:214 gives 0.034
